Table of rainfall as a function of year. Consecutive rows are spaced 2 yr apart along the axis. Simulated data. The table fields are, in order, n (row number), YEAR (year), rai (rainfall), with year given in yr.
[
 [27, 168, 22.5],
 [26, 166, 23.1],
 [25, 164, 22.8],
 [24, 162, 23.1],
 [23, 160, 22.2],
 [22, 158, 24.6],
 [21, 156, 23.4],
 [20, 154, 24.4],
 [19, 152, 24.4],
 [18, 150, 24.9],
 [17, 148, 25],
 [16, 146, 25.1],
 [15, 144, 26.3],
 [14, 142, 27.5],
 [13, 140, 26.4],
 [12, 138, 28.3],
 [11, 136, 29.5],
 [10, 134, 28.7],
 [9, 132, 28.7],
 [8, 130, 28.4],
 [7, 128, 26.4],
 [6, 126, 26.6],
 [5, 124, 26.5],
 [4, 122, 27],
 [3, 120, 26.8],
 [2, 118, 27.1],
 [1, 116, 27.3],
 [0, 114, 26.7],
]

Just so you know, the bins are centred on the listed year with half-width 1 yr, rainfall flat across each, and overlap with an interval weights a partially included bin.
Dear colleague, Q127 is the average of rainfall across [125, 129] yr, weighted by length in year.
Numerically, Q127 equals 26.5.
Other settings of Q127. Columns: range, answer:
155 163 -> 23.3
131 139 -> 28.8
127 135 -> 28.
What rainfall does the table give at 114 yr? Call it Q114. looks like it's 26.7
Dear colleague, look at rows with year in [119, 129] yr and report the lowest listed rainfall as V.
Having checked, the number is 26.4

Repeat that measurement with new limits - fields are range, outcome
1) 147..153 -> 24.4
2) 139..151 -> 24.9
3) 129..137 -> 28.4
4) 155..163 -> 22.2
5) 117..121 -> 26.8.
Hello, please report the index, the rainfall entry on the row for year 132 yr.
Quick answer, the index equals 28.7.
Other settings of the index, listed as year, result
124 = 26.5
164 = 22.8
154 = 24.4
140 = 26.4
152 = 24.4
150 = 24.9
